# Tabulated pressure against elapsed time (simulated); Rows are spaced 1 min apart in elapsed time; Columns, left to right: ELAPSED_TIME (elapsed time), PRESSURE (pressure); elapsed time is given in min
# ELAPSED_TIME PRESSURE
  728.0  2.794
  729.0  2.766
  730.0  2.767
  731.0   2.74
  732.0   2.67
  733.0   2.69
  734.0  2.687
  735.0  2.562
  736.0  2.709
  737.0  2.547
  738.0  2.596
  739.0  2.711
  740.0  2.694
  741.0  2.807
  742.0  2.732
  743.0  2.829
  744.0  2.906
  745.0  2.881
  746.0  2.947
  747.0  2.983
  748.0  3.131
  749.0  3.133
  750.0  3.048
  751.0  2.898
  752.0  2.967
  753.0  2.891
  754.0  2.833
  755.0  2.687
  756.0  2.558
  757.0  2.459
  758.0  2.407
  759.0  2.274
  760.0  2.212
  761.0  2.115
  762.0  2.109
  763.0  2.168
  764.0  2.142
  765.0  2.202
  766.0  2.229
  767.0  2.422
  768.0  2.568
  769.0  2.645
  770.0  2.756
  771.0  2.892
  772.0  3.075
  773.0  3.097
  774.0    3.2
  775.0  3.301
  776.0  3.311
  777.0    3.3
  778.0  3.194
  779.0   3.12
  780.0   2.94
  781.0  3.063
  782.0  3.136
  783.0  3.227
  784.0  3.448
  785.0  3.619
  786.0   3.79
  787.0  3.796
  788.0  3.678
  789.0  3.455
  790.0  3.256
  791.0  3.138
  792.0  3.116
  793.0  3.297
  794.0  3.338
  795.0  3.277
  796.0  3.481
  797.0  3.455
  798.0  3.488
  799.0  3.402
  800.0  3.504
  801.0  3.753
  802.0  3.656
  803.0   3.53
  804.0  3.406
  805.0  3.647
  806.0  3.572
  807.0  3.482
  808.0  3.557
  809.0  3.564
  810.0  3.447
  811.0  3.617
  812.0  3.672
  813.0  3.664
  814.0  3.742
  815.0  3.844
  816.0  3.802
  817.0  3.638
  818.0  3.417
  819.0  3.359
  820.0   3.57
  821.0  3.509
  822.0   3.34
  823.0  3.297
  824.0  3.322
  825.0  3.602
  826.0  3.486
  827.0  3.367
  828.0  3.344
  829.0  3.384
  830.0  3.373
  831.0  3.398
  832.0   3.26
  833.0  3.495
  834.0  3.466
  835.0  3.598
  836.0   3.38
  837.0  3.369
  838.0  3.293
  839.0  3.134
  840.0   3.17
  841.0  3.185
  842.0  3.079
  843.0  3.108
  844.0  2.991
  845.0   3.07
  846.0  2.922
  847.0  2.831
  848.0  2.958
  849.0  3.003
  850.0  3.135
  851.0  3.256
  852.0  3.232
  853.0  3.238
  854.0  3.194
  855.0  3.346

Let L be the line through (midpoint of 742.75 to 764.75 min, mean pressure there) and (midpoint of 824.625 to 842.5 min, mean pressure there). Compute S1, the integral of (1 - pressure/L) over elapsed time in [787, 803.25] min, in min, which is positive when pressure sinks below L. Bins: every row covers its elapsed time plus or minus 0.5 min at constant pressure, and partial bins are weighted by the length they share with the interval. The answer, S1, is -2.3 min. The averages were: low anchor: 2.66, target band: 3.44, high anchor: 3.35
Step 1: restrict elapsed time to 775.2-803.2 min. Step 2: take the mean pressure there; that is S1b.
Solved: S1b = 3.38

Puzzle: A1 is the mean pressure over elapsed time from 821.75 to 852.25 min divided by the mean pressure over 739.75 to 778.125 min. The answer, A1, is 1.2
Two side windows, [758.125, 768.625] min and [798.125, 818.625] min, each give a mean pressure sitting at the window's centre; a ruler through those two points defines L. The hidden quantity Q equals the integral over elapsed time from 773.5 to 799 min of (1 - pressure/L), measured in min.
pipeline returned -3.6 min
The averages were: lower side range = 2.25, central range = 3.34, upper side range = 3.59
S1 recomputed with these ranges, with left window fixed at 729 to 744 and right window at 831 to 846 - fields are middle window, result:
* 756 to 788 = 0.5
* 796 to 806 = -1.6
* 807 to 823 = -2.3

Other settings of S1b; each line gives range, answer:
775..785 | 3.22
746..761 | 2.73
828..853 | 3.22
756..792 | 2.91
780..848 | 3.41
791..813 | 3.48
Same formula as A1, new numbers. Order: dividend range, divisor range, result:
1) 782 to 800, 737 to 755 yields 1.19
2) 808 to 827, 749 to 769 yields 1.42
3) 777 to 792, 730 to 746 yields 1.22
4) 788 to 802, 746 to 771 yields 1.31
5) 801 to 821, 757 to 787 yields 1.27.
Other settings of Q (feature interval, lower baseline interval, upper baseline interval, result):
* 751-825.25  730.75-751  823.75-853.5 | -3.58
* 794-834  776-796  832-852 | -3.02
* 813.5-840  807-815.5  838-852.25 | -0.55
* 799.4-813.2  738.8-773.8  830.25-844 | -2.34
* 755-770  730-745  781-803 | 3.43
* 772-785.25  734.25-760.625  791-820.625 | -0.23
